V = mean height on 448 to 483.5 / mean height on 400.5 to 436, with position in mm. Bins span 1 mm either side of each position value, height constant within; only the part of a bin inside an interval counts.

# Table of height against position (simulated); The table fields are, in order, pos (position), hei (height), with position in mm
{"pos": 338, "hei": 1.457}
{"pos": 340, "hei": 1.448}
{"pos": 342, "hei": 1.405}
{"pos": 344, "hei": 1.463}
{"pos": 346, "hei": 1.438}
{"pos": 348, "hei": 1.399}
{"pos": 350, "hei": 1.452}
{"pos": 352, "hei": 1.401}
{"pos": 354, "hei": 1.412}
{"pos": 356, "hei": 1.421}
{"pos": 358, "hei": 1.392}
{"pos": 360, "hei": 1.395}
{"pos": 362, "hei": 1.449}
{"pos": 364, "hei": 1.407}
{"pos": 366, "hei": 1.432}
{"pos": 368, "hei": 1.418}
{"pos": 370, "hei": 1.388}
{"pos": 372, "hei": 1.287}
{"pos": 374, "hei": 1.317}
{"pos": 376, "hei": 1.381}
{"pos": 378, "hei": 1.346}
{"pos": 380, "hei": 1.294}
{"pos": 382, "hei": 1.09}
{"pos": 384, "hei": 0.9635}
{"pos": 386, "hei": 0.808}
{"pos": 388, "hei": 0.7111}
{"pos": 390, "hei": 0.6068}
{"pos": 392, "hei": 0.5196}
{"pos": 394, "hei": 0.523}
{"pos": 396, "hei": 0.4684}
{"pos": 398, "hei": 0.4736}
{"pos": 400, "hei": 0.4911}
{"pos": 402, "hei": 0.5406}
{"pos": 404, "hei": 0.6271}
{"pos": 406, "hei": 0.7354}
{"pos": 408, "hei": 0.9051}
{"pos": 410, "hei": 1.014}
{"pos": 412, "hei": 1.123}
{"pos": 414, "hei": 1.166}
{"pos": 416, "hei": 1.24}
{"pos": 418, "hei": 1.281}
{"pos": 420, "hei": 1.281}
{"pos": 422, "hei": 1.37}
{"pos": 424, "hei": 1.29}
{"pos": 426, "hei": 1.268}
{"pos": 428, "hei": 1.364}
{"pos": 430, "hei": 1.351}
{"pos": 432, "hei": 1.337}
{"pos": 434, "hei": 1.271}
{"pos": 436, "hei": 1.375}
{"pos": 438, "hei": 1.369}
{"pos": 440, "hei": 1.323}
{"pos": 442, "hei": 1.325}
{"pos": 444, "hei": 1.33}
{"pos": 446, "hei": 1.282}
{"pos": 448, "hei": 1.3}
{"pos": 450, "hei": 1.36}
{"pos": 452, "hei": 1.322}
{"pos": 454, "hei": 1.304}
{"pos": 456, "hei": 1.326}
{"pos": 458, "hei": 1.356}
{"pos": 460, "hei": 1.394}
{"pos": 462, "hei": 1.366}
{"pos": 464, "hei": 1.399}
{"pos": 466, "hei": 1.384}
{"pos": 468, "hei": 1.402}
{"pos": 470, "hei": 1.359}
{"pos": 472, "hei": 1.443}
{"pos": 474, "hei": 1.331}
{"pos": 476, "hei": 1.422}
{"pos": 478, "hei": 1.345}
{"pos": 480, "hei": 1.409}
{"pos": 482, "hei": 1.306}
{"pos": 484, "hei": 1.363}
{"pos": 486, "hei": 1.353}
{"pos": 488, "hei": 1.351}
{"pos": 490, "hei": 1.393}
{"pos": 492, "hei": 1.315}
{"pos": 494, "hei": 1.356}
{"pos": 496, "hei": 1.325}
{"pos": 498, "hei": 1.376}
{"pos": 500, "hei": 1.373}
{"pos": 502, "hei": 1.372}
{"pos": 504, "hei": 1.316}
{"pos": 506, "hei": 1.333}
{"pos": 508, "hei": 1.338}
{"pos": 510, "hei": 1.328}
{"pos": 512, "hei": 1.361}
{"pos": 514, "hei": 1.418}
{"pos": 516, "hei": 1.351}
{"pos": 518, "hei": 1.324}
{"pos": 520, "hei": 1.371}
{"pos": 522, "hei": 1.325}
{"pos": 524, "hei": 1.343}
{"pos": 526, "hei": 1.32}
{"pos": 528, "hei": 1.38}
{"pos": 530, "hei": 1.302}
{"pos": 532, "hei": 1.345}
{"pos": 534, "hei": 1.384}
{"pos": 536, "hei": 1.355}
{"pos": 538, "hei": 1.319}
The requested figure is 1.21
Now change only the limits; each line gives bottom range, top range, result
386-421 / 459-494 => 1.70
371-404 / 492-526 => 1.57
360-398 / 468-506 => 1.27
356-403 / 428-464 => 1.29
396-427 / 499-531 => 1.39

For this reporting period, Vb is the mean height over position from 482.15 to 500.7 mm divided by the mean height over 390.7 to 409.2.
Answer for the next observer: 2.3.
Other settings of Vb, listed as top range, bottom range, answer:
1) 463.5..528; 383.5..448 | 1.32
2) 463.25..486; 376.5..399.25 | 1.70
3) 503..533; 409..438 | 1.06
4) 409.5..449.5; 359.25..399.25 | 1.22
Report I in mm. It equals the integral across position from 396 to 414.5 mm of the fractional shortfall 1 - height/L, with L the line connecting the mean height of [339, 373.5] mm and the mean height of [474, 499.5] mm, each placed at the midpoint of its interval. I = 8.4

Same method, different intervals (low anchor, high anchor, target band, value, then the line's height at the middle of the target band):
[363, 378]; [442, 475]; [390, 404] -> 8.69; 1.37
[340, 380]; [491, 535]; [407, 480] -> 3.27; 1.37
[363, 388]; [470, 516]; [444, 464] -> -0.26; 1.32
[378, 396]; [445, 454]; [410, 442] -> -4.44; 1.13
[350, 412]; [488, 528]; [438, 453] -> -1.52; 1.2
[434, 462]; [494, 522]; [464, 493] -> -0.59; 1.34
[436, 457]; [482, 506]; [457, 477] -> -0.73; 1.34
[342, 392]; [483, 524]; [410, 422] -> 0.77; 1.3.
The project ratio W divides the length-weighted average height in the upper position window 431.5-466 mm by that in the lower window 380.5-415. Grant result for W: 1.8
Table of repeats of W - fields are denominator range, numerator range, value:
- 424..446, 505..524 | 1.02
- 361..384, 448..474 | 1.03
